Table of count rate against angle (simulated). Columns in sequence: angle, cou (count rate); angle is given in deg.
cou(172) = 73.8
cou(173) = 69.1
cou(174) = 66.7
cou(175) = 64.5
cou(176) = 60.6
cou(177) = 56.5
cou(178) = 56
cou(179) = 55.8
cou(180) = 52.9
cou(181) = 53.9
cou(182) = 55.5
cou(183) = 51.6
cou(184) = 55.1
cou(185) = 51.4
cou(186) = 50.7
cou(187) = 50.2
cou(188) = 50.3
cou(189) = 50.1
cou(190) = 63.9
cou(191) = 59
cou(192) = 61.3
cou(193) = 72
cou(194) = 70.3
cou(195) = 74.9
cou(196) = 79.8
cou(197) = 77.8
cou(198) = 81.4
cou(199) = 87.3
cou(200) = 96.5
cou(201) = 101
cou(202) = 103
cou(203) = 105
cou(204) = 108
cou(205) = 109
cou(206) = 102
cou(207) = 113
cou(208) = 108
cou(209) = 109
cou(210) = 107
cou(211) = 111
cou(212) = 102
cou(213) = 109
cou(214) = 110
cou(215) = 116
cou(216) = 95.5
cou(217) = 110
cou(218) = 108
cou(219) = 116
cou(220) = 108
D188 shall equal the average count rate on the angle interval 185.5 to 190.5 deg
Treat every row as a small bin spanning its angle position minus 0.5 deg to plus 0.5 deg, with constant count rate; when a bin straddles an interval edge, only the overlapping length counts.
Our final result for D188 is 53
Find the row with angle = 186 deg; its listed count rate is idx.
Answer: 50.7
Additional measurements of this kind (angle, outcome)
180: 52.9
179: 55.8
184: 55.1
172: 73.8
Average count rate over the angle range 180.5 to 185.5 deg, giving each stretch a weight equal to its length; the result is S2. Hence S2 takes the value 53.5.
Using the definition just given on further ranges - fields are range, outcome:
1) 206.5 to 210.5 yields 109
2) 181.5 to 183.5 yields 53.5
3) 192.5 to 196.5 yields 74.2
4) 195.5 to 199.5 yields 81.6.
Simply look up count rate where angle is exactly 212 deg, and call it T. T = 102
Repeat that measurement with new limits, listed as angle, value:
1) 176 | 60.6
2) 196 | 79.8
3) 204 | 108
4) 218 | 108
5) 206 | 102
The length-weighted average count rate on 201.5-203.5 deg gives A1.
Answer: 104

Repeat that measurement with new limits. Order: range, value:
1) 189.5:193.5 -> 64.1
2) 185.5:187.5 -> 50.5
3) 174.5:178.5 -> 59.4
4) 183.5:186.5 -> 52.4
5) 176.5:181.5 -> 55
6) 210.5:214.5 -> 108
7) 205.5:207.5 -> 108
